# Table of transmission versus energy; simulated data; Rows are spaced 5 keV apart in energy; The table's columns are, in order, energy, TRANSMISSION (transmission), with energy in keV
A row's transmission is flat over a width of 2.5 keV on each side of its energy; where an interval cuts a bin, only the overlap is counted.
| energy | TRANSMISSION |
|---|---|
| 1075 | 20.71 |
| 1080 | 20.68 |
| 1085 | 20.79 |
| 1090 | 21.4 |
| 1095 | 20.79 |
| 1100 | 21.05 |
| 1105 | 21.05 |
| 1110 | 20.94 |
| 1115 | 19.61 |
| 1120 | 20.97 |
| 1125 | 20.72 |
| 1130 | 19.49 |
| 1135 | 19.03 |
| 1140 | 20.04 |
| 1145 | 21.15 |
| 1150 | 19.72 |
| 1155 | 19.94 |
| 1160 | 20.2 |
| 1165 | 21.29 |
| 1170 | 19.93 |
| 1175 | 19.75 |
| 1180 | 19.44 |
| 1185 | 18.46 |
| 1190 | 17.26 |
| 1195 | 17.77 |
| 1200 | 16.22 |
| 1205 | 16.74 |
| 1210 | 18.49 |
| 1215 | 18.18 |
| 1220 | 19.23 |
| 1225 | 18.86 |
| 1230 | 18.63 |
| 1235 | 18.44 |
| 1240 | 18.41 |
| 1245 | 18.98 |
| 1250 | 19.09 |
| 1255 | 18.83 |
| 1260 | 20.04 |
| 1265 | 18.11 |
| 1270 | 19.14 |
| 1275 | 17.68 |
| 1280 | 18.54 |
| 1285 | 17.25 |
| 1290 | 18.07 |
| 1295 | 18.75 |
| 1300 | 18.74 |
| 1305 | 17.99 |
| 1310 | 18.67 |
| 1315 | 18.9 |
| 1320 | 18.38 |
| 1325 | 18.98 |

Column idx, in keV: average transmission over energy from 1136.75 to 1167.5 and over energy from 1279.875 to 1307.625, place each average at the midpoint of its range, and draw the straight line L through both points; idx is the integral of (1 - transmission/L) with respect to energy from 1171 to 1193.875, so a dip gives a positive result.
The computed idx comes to 1.32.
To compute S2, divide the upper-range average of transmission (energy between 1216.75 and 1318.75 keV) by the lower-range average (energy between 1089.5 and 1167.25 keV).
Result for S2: 0.9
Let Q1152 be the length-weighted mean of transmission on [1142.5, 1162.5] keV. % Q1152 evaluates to 20.3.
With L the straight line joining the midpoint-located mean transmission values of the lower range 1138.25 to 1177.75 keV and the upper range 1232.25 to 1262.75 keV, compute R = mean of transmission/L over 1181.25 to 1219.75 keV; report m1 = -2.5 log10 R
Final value 0.110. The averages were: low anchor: 20.3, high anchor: 19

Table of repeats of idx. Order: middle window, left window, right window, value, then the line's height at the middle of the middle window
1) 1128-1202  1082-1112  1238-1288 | 2.6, 20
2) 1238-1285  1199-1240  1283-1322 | -1.1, 18.3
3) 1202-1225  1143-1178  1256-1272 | 1.7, 19.7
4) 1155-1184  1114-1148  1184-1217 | -2.0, 18.7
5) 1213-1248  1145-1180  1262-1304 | 0.8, 19.1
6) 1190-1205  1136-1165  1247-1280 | 2.0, 19.6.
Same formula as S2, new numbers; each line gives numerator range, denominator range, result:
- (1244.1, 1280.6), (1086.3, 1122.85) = 0.90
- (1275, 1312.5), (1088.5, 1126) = 0.88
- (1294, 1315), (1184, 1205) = 1.07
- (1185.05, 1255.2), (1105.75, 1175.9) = 0.90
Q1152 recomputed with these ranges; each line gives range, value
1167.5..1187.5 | 19.4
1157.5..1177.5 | 20.3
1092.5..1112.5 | 21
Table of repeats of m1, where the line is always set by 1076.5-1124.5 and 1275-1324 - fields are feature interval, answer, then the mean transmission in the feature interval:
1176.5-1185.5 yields 0.04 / 19.1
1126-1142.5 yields 0.04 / 19.6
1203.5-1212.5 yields 0.10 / 17.7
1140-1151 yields -0.01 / 20.4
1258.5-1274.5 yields -0.01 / 18.9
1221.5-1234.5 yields 0.03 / 18.7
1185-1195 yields 0.12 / 17.7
